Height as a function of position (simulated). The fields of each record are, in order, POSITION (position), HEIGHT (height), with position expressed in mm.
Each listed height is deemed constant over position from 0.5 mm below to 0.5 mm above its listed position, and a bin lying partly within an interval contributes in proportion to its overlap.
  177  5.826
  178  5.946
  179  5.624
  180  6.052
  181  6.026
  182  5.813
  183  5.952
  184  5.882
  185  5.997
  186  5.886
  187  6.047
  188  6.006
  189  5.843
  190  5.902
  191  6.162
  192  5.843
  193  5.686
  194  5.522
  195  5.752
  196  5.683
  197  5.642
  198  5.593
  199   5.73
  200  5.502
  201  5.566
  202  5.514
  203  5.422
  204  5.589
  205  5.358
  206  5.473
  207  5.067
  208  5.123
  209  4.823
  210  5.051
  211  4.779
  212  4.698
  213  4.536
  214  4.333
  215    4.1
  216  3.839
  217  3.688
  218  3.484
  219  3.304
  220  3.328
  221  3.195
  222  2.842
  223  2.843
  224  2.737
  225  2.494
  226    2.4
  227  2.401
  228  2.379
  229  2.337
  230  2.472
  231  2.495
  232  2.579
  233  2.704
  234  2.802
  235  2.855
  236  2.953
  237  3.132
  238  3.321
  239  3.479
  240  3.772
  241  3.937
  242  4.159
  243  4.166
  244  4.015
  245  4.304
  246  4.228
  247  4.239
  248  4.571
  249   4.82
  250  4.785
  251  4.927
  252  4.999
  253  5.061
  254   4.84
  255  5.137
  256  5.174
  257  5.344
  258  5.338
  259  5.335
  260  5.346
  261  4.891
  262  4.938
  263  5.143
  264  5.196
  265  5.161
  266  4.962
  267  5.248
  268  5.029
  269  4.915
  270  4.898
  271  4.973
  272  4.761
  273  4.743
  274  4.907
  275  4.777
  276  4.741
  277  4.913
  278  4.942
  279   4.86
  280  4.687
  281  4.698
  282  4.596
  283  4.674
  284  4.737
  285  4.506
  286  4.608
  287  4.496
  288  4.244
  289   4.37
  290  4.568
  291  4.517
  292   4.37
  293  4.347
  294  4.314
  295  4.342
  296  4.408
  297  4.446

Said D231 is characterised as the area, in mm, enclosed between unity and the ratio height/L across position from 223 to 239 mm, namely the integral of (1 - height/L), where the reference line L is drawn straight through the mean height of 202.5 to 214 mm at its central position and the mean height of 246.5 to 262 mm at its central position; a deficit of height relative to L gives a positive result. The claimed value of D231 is 7.4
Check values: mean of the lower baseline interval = 5.05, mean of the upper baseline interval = 4.99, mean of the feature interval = 2.7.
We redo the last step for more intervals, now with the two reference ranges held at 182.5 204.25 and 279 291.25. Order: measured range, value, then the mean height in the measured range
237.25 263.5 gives 2.1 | 4.61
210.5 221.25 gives 3.0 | 3.95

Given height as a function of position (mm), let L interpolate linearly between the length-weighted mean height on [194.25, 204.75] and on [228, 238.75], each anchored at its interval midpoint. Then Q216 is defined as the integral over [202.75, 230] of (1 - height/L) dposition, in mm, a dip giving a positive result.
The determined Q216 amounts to 2.5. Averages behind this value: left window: 5.59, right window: 2.76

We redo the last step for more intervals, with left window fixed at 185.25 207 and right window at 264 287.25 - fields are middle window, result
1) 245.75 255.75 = 0.6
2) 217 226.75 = 4.4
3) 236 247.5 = 3.0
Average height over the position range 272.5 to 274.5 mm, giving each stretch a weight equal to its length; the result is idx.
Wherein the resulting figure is 4.83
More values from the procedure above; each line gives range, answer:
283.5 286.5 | 4.62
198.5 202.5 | 5.58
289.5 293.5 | 4.45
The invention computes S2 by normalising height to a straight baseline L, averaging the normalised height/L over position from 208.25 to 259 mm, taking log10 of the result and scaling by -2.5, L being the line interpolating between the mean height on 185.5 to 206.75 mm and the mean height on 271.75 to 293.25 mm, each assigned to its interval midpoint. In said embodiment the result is 0.34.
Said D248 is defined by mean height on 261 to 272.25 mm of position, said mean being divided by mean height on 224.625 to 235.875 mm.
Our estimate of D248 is 1.97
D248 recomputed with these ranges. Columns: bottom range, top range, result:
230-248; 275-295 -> 1.32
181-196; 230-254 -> 0.65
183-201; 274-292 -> 0.80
